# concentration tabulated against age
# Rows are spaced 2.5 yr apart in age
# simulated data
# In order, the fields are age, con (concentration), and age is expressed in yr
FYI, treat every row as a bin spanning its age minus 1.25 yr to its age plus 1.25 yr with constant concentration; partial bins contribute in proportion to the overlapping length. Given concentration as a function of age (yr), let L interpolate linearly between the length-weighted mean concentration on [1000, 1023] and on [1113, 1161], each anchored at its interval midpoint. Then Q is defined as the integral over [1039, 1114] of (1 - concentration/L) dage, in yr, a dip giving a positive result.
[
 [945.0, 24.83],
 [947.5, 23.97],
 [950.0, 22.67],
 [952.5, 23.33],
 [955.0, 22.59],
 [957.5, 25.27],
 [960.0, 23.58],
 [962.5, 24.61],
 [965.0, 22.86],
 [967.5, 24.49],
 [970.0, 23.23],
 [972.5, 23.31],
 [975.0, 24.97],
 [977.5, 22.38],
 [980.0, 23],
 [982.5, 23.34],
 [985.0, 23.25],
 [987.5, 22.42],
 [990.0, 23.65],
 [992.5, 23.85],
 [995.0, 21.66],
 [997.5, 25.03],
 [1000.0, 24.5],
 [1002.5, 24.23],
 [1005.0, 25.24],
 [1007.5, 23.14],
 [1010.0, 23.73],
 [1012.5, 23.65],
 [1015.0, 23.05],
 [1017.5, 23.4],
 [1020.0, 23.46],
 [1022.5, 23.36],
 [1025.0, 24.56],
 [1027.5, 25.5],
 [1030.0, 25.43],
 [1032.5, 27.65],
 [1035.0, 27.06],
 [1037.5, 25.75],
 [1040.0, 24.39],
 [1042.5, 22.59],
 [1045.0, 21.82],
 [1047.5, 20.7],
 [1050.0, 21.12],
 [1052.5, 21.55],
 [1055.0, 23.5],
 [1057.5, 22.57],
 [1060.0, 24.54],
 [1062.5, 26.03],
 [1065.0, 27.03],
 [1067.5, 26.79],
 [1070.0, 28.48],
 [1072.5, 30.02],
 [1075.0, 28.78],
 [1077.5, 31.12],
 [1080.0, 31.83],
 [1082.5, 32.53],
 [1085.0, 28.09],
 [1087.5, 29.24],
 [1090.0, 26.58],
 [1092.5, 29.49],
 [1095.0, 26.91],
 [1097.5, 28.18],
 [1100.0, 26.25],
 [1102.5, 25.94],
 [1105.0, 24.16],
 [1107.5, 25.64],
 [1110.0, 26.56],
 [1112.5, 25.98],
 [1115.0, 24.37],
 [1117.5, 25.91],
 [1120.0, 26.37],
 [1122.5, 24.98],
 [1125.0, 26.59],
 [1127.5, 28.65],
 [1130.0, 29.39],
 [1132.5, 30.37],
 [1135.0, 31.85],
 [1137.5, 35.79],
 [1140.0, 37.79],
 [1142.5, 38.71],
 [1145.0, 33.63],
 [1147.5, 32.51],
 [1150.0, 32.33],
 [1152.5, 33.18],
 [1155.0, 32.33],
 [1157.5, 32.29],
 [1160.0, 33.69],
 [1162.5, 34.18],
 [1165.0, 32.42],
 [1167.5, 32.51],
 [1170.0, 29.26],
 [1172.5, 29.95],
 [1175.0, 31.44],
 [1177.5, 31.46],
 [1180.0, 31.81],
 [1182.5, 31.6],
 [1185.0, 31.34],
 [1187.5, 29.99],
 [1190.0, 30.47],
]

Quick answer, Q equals 3.38 yr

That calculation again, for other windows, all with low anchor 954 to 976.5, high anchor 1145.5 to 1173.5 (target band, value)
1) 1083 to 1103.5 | 1.1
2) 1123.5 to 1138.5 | 0.4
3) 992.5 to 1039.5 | 2.9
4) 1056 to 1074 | 1.1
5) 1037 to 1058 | 3.7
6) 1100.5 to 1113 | 1.8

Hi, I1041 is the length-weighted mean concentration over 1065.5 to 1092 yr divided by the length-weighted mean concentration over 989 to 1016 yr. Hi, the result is 1.23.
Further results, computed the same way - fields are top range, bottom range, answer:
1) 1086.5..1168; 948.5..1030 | 1.26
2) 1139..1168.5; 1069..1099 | 1.15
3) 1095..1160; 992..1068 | 1.23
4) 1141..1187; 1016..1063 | 1.36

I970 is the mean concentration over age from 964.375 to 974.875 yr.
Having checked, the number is 23.7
